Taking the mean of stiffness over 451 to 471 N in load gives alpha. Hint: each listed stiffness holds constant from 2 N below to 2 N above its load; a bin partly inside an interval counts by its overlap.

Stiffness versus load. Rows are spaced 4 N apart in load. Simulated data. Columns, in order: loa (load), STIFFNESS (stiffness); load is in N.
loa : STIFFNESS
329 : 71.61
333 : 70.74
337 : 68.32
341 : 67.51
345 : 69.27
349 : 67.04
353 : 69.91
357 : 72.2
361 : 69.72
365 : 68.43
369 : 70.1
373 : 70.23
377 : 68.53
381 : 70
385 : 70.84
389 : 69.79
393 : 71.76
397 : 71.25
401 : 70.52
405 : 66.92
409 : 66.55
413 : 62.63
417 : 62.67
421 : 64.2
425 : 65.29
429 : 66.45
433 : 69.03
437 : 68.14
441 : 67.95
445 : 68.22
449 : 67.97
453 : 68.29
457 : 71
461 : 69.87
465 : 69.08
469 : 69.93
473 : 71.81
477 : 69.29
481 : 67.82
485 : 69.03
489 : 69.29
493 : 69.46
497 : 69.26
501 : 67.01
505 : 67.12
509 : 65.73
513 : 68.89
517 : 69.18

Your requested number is 69.6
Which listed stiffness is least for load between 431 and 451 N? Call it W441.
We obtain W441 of 67.95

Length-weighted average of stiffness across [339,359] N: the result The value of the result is 69.2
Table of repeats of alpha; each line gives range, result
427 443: 67.9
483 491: 69.2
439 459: 68.7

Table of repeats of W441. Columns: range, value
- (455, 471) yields 69.08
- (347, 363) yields 67.04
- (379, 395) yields 69.79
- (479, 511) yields 65.73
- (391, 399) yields 71.25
